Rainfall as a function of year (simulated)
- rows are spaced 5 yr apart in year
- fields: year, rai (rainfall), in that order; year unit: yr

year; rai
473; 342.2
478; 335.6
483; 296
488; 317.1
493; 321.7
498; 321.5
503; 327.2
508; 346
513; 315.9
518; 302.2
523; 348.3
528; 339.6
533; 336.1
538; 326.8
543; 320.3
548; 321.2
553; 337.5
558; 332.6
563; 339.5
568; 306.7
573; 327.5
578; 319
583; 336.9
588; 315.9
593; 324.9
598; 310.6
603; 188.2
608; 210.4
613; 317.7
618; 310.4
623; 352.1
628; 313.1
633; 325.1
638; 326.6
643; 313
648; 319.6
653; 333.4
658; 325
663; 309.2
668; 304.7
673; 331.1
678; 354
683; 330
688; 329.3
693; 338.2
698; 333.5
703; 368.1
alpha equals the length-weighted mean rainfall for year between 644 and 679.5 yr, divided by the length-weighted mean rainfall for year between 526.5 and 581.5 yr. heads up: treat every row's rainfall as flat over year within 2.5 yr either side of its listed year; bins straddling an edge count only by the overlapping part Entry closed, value 1.0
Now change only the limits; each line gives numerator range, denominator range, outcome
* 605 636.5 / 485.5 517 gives 0.94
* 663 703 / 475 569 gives 1.02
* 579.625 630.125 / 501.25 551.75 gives 0.91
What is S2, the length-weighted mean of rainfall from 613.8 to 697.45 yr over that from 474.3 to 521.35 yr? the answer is 1.0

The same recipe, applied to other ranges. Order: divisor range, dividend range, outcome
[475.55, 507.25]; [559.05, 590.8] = 1.01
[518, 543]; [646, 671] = 0.96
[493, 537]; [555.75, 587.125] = 0.99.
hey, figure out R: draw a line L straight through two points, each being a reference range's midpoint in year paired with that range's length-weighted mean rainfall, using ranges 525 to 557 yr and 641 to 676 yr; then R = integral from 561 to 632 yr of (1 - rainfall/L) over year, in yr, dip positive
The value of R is 4.4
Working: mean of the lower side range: 331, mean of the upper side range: 320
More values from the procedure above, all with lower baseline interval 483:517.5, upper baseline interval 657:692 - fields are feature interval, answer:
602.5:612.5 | 3.1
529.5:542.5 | -0.3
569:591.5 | 0.0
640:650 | 0.3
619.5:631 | -0.2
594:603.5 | 1.5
